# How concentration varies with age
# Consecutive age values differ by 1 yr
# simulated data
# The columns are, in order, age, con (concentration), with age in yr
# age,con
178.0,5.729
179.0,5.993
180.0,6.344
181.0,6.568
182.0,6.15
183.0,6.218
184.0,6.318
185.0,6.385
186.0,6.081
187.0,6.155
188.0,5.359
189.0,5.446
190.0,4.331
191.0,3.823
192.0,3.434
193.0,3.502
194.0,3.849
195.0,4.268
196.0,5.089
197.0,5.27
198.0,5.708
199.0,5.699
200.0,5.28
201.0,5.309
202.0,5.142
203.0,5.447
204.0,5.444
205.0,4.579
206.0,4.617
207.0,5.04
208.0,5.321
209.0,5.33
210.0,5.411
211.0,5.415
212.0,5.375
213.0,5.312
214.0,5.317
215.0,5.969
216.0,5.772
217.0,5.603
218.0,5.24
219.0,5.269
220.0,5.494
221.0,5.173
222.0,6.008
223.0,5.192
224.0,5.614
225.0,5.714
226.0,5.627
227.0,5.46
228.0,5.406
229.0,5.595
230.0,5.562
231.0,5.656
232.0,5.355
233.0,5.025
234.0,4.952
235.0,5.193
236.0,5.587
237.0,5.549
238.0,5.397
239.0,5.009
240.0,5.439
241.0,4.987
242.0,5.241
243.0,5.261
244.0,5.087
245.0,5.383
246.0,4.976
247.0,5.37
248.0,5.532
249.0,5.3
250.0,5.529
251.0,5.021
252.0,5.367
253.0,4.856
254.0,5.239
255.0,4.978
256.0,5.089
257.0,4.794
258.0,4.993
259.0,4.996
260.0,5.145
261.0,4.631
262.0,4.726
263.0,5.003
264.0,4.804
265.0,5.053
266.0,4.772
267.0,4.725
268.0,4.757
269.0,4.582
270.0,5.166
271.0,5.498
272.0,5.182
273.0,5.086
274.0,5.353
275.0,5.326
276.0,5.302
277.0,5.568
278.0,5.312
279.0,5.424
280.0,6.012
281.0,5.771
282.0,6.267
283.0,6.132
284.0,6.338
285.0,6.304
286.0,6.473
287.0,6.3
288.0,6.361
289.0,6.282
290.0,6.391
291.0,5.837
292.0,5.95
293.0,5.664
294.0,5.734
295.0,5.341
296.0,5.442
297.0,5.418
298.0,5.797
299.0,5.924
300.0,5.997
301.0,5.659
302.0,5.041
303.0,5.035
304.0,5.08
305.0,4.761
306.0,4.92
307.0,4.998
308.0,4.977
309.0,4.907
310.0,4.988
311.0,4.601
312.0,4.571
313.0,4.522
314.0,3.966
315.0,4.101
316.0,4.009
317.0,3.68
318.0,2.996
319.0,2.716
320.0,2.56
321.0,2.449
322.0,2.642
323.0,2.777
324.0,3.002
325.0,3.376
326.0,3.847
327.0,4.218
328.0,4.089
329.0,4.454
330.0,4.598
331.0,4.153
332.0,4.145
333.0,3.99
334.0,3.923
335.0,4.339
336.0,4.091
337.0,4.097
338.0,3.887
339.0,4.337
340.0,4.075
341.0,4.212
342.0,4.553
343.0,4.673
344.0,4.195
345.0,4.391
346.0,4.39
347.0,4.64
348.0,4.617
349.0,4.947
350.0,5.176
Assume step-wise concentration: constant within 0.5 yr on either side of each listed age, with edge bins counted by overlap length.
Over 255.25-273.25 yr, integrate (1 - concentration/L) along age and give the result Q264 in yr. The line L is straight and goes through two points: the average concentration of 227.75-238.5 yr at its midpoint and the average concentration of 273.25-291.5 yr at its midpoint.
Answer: 2.5 yr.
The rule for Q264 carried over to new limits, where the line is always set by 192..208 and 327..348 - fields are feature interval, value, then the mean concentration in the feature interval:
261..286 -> -4.4 yr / 5.36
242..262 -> -2.0 yr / 5.13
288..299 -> -3.3 yr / 5.82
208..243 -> -4.5 yr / 5.42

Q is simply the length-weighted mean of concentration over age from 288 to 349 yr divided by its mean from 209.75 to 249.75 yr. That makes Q 0.8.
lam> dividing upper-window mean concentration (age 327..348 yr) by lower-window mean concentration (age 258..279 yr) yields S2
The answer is 0.8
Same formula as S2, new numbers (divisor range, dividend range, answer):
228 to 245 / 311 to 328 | 0.66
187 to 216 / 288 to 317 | 1.03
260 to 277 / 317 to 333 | 0.70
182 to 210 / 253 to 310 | 1.05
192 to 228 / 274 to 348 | 0.91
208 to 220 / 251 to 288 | 0.98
